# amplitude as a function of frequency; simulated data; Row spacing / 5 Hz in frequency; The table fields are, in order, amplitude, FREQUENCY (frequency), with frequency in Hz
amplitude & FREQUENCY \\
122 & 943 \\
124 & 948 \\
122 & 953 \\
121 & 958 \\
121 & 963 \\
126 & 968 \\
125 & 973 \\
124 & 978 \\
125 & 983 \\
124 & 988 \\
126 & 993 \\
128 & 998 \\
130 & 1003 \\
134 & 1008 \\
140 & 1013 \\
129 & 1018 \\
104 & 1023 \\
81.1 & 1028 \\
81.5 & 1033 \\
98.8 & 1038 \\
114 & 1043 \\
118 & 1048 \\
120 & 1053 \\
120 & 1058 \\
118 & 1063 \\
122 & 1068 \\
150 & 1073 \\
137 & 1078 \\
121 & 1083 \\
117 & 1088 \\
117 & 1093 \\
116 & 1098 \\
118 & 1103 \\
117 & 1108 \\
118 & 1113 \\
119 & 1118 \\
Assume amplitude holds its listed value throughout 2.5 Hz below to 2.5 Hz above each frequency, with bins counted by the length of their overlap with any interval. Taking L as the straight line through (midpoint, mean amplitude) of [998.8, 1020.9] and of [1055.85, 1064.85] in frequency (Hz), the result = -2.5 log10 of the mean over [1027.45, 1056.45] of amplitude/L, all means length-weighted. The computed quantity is 0.18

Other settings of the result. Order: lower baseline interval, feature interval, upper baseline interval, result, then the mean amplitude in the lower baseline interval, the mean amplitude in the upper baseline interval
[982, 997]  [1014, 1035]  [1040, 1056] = 0.178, 125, 117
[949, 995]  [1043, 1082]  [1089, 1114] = -0.056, 124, 117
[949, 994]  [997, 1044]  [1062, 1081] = 0.129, 124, 133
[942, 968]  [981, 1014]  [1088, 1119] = -0.071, 122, 117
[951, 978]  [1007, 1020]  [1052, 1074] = -0.089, 123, 125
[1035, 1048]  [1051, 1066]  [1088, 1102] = -0.084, 108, 117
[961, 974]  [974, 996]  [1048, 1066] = -0.016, 124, 119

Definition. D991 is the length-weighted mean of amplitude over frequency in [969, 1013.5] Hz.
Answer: 128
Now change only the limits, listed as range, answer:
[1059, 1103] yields 124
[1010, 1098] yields 117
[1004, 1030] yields 119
